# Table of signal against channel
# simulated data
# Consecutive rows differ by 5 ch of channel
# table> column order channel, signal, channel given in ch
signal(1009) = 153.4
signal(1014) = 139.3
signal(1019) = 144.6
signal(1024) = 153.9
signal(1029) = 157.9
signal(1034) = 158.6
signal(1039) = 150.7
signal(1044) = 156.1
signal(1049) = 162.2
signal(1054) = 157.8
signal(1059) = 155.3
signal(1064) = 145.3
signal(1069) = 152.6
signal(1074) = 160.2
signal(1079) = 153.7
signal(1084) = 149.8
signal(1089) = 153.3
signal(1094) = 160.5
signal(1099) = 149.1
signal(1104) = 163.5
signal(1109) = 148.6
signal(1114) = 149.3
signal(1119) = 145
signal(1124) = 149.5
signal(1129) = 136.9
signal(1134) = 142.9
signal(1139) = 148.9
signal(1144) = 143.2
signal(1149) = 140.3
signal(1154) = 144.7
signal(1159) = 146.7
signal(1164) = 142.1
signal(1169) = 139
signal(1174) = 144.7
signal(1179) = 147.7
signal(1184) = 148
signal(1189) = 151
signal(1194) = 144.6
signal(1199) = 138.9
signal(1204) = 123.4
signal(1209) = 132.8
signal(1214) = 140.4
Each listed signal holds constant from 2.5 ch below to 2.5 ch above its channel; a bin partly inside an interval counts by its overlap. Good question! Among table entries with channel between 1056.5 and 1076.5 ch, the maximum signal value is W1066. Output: 160.2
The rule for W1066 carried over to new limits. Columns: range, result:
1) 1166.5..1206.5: 151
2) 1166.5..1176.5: 144.7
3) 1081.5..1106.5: 163.5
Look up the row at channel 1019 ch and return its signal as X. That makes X 144.6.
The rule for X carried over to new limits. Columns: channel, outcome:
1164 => 142.1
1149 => 140.3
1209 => 132.8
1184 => 148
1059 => 155.3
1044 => 156.1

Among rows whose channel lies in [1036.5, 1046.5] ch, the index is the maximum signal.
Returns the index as 156.1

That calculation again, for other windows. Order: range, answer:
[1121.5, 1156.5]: 149.5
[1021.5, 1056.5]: 162.2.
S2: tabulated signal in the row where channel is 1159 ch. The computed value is 146.7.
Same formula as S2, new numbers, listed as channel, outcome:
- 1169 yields 139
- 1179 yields 147.7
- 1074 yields 160.2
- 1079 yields 153.7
